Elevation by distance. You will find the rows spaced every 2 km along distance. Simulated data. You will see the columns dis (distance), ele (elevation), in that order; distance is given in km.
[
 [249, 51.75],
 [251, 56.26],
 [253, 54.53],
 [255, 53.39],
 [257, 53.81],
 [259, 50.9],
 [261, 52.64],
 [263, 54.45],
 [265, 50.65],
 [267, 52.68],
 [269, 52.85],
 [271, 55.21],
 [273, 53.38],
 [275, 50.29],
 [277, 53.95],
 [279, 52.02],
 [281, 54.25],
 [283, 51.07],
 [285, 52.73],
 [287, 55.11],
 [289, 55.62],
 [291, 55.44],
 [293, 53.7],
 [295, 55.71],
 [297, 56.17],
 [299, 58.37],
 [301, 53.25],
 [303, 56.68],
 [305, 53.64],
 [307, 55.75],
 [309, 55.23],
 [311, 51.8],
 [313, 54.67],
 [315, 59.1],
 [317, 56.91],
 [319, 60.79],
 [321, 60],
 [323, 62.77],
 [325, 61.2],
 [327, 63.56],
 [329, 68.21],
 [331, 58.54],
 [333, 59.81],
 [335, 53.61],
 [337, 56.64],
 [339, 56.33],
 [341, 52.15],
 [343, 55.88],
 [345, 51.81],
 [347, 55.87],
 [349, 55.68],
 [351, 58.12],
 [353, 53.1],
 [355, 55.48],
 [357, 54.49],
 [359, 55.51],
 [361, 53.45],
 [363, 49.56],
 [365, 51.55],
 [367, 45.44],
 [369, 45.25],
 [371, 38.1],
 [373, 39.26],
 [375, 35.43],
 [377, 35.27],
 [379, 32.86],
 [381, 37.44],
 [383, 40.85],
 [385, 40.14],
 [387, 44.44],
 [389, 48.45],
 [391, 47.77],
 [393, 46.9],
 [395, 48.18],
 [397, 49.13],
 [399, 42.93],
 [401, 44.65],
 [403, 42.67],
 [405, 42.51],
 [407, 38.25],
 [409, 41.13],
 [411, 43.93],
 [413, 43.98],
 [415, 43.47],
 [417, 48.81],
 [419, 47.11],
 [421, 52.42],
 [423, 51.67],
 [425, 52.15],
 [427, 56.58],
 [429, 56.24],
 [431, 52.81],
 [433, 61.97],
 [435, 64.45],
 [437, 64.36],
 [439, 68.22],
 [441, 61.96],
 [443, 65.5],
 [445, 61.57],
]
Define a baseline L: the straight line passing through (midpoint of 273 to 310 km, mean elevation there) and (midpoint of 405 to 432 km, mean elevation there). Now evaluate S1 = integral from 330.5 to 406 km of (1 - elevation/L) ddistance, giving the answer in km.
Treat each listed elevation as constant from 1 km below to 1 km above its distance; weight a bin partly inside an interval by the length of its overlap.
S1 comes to 3.7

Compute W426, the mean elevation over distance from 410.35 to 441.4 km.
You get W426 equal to 54.4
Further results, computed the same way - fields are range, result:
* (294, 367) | 56.3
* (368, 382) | 37.7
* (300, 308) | 54.8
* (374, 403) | 42.5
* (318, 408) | 50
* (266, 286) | 52.8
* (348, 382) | 46.8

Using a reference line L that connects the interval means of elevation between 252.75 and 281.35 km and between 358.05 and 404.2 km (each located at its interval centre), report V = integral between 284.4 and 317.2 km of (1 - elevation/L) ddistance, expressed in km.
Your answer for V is -3.24 km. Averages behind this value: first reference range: 52.9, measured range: 55.3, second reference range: 44.1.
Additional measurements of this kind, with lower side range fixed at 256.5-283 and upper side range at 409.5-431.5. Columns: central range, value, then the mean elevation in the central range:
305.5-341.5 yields -4.6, 58.2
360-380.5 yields 3.3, 42.5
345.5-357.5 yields -1.0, 55.3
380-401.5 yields 2.4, 44.6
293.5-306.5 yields -0.9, 55.6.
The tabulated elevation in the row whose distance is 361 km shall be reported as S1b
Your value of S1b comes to 53.45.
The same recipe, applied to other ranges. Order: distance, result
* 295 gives 55.71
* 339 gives 56.33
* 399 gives 42.93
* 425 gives 52.15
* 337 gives 56.64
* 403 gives 42.67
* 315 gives 59.1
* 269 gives 52.85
